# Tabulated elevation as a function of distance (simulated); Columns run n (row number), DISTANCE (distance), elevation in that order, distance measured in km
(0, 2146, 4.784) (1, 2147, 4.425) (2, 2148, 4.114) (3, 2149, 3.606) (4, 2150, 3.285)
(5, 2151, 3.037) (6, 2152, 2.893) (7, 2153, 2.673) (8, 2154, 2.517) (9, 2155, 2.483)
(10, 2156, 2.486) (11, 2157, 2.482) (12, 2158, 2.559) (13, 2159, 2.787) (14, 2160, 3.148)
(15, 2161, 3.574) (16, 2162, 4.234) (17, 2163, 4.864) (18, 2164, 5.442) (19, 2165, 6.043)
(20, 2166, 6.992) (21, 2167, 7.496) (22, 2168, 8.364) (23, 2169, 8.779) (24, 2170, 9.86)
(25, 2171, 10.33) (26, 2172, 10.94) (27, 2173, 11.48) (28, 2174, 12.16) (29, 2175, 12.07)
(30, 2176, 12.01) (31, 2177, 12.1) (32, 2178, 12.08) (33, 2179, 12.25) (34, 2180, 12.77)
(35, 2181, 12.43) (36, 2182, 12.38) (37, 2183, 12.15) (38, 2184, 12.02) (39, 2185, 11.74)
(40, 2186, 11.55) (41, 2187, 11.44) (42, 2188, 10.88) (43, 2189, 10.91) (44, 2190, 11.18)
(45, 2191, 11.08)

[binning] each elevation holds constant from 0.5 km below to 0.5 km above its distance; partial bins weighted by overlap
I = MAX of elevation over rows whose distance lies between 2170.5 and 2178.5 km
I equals 12.16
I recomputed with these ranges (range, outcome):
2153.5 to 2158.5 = 2.559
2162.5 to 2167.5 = 7.496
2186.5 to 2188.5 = 11.44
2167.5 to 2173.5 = 11.48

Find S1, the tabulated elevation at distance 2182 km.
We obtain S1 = 12.38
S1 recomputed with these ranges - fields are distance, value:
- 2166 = 6.992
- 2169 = 8.779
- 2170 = 9.86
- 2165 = 6.043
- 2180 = 12.77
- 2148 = 4.114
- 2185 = 11.74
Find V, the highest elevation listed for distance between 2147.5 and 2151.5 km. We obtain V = 4.114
